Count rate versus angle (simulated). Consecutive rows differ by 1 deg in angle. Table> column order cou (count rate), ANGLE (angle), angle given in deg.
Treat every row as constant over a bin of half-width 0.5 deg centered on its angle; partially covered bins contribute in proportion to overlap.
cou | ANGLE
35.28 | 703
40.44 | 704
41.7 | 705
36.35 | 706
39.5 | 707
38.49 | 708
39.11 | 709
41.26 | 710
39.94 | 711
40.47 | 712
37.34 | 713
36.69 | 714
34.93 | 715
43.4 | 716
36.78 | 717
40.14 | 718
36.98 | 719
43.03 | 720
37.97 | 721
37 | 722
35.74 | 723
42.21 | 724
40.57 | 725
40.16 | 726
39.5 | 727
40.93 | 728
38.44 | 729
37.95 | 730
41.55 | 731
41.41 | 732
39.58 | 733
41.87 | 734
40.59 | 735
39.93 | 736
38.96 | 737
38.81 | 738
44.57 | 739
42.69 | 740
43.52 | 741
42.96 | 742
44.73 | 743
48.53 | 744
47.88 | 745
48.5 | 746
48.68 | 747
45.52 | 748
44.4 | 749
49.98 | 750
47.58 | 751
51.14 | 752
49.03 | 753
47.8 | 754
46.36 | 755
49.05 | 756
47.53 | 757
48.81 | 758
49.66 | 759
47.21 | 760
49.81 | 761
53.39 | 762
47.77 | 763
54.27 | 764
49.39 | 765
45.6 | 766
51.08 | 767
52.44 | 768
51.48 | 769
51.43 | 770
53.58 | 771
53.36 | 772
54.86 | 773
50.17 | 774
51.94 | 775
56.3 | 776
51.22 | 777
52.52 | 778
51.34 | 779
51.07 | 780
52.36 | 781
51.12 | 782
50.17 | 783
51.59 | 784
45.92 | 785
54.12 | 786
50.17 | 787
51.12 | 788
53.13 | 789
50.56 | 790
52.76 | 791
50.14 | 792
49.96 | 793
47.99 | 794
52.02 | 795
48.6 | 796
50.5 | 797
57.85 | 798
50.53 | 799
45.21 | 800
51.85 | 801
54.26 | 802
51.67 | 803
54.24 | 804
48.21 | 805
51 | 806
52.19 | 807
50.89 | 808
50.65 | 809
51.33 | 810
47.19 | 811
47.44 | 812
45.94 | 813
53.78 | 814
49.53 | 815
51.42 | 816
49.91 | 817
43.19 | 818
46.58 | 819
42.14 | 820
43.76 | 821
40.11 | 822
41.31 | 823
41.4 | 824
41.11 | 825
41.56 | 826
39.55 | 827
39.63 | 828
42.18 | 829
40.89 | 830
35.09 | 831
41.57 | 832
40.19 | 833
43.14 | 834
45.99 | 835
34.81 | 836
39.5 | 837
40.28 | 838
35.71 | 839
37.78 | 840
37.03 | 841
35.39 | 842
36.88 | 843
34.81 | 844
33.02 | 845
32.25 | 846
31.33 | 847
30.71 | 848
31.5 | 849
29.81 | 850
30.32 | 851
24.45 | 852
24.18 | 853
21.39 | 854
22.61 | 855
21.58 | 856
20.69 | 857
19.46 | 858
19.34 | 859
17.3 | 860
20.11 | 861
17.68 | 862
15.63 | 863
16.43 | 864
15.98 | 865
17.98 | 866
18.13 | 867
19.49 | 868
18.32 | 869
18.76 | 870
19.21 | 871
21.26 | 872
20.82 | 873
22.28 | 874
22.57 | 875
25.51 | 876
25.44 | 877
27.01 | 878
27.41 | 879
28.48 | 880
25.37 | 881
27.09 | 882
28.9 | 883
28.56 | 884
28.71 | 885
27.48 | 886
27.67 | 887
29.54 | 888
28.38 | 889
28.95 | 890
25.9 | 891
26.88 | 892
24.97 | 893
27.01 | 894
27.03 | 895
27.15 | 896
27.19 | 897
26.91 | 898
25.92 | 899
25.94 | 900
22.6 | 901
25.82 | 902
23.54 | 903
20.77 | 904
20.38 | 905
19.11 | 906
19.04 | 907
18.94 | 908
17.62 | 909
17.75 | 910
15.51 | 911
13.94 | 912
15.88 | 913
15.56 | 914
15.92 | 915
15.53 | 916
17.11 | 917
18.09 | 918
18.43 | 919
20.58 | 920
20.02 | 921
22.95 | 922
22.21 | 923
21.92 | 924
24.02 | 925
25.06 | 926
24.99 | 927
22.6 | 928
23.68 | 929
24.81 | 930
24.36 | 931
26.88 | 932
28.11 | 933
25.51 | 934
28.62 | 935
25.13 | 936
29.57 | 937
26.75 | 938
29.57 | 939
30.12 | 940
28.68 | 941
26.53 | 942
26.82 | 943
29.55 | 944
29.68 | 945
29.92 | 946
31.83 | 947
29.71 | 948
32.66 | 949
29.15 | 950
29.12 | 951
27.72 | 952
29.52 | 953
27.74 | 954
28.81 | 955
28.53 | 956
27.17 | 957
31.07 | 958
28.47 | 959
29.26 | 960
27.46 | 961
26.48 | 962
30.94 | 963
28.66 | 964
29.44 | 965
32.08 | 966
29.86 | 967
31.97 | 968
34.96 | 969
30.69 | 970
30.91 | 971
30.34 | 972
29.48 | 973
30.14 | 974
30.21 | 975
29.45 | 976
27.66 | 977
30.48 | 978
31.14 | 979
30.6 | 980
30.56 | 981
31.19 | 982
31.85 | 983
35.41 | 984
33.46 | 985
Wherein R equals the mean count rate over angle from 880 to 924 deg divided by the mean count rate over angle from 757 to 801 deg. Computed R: 0.45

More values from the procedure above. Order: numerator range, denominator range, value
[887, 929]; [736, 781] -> 0.46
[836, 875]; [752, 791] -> 0.50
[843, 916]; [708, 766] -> 0.54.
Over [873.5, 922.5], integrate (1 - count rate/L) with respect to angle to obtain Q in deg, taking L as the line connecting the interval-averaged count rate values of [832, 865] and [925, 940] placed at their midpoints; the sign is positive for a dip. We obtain 7.68 deg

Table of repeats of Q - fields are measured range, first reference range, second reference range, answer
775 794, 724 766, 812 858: -4.4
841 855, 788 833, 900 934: 2.9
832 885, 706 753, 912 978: 9.3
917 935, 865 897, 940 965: 2.8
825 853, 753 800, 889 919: 0.2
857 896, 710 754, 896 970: 8.4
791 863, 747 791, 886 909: -0.8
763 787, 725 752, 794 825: -2.9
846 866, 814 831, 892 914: 6.9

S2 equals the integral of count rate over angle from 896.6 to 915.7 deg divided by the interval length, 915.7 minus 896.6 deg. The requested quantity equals 20.4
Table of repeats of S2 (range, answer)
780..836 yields 47.7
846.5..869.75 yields 21.9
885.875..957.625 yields 24.7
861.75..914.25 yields 22.9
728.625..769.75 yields 46.2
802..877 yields 34.6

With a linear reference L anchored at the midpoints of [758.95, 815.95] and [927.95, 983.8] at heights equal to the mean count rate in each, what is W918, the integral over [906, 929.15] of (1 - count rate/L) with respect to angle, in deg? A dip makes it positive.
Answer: 9.9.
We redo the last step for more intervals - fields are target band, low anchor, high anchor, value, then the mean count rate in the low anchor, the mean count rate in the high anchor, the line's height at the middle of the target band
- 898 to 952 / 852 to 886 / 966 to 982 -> 6.1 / 22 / 30.6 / 26.6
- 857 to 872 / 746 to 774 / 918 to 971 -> 7.6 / 49.7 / 27.5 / 37.1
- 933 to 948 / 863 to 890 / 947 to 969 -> -0.1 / 23.7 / 29.5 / 28.3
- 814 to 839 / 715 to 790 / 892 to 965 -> -3.3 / 46.5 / 24.9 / 37.4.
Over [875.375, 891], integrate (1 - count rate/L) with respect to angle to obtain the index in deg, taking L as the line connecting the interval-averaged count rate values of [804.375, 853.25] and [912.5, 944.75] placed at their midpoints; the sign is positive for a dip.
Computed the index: 2.0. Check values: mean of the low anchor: 40.9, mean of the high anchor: 23.7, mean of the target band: 27.5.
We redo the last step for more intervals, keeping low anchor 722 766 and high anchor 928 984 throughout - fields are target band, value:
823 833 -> -0.5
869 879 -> 3.6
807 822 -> -3.2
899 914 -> 5.9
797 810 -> -3.6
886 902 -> 3.3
